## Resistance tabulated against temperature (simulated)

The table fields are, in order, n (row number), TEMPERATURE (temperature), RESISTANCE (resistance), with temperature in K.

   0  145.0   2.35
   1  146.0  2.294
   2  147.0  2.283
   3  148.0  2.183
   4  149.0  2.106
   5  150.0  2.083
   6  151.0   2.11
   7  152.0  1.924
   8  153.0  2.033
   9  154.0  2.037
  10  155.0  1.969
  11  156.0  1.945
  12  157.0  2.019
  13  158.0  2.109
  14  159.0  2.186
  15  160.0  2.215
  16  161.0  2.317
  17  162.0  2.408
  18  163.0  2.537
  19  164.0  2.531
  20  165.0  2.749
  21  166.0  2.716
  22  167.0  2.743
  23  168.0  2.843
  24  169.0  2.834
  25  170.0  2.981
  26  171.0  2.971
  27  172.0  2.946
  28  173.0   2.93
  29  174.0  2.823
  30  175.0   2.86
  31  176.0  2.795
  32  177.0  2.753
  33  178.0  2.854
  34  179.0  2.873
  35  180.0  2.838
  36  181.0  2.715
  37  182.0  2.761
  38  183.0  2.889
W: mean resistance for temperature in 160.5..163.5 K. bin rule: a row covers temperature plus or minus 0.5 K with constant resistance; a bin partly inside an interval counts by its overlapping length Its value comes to 2.42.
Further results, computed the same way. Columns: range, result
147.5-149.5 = 2.14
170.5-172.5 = 2.96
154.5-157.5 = 1.98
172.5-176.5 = 2.85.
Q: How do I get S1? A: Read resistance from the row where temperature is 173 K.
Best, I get 2.93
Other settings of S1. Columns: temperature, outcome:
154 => 2.037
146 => 2.294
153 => 2.033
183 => 2.889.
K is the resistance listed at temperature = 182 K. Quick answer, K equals 2.761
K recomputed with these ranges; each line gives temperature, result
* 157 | 2.019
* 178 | 2.854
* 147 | 2.283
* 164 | 2.531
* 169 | 2.834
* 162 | 2.408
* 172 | 2.946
